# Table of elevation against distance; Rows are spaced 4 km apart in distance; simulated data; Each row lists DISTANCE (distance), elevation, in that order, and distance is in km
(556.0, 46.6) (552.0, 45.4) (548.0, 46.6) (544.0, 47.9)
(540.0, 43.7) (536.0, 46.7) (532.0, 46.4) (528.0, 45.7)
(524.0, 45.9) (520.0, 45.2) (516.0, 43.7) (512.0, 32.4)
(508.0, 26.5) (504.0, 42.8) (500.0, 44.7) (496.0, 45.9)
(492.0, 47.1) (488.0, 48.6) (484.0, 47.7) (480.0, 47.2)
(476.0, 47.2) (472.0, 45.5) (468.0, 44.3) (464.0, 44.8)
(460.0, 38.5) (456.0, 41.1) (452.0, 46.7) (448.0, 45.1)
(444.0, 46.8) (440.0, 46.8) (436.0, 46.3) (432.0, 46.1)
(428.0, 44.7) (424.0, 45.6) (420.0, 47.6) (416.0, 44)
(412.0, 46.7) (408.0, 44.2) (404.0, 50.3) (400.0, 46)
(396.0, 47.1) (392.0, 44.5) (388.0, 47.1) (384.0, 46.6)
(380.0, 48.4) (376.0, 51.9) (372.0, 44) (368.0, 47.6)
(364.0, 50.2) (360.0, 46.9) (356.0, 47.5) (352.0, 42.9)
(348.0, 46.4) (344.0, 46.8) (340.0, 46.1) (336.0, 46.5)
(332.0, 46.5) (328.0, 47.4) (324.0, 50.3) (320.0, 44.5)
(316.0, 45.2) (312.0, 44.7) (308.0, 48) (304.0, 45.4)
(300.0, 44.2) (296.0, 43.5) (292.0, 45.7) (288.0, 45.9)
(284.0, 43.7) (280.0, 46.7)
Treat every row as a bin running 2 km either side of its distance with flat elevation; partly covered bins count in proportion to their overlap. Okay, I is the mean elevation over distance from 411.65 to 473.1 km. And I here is 45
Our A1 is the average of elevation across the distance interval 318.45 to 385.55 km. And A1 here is 47.1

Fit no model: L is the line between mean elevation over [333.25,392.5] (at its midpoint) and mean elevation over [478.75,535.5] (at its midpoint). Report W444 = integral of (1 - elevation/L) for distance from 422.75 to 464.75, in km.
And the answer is 0.3 km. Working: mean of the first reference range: 46.9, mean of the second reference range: 43.6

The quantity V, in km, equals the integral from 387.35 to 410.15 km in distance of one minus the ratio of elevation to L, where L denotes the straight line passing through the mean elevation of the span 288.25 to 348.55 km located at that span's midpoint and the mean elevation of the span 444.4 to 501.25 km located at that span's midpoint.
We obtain -0.4 km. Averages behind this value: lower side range 46.1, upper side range 45.4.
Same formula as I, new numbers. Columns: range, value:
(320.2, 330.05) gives 48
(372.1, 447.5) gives 46.6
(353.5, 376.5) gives 47.7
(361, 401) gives 47.4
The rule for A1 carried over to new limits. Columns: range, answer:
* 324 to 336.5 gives 47.4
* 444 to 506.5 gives 45.1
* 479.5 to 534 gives 43.5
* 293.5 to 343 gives 46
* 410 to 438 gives 45.9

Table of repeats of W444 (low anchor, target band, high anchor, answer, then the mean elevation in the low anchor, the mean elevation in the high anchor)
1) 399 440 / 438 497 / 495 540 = -1.7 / 46.2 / 42.3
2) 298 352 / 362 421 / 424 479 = -2.0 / 46.2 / 45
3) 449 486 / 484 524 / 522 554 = 2.7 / 44.8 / 46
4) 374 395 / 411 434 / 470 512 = 0.3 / 47.7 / 43.8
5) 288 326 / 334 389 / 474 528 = -2.4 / 45.7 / 43.5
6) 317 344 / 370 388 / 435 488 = -0.5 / 46.8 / 45.3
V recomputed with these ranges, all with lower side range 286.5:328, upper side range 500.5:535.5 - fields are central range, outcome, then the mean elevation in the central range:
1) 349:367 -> -0.85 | 46.9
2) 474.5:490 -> -2.01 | 47.7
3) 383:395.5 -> -0.57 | 46.1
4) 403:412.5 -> -0.66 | 46.8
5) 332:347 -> -0.44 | 46.5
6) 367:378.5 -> -0.88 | 47.9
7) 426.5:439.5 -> -0.80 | 45.9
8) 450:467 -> -0.07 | 42.9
